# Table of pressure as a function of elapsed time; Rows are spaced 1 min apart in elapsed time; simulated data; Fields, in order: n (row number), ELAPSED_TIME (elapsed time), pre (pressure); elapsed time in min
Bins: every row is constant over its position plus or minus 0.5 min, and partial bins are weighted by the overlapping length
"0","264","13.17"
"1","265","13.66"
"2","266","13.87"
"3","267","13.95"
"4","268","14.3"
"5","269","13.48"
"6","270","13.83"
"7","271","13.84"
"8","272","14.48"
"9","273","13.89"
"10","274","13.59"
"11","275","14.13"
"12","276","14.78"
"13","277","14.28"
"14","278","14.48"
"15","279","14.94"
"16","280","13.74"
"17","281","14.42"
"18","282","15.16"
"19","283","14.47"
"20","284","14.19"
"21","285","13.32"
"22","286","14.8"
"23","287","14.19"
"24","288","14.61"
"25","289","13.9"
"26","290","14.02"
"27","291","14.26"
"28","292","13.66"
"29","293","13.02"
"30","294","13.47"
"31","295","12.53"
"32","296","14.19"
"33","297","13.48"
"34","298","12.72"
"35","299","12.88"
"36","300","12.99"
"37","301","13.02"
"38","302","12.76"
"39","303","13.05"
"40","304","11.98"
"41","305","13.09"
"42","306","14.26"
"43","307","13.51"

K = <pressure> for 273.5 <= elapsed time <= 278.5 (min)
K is 14.3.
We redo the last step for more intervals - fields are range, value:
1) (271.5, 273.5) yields 14.2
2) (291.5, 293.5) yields 13.3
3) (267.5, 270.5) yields 13.9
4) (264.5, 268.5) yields 13.9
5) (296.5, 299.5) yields 13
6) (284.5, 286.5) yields 14.1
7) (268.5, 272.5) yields 13.9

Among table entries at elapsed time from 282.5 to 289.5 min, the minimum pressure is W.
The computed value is 13.32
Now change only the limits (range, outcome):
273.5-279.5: 13.59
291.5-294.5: 13.02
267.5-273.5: 13.48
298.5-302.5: 12.76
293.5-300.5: 12.53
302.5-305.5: 11.98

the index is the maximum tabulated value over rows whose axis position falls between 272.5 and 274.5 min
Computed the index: 13.89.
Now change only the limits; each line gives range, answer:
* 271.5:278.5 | 14.78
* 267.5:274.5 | 14.48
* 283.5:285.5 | 14.19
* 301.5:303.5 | 13.05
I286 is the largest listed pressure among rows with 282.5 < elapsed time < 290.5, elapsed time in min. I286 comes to 14.8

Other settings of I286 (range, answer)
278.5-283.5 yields 15.16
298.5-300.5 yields 12.99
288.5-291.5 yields 14.26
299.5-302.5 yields 13.02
